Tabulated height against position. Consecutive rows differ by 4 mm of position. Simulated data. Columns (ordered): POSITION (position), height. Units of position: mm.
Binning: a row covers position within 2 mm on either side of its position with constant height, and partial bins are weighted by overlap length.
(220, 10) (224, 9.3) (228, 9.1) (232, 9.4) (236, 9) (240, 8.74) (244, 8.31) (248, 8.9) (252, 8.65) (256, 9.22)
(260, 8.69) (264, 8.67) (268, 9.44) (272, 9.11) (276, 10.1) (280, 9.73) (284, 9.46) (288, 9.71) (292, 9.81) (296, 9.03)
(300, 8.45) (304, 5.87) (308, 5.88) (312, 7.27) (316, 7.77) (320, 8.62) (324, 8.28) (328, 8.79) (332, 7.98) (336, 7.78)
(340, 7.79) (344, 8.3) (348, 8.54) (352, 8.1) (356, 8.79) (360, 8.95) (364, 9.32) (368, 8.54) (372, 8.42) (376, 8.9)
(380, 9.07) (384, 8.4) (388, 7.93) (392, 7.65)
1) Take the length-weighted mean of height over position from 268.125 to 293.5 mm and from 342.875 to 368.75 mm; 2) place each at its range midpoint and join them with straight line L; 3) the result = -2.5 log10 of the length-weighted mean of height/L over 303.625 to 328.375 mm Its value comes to 0.22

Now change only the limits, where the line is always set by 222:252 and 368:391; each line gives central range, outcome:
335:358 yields 0.048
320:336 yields 0.045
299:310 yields 0.308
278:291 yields -0.100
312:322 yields 0.089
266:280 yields -0.088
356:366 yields -0.062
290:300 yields -0.056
